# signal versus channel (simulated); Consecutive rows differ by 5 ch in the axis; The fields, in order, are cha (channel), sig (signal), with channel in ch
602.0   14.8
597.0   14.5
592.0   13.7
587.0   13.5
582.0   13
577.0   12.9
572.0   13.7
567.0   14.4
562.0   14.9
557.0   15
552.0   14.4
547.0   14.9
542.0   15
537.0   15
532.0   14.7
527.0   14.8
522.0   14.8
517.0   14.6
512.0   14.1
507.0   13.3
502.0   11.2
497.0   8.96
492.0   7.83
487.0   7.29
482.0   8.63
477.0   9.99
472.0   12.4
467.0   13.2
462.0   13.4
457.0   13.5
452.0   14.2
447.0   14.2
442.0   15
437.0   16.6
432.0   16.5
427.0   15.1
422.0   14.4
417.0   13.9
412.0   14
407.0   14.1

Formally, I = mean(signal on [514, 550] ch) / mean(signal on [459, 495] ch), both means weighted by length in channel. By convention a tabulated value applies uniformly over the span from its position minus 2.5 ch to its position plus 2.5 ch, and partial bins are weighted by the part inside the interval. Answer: 1.42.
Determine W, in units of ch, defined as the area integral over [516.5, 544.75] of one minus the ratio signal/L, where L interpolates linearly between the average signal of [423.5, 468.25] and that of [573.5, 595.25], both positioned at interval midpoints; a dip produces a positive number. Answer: -2.0 ch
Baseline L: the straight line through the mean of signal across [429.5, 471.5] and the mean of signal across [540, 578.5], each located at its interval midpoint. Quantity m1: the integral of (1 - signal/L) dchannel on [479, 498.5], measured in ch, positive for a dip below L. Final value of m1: 8.46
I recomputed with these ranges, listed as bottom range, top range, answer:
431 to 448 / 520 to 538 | 0.95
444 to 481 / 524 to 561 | 1.16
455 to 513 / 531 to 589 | 1.29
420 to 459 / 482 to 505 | 0.59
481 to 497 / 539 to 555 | 1.84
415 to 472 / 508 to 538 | 1.01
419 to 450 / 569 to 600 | 0.89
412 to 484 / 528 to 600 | 1.04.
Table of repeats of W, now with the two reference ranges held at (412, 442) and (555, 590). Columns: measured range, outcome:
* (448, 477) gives 3.4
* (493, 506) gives 3.9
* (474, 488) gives 5.5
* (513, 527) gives -0.3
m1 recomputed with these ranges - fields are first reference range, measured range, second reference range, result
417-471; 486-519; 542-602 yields 7.3 ch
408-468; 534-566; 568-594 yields -2.8 ch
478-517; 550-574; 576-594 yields -3.7 ch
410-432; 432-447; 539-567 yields -1.0 ch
